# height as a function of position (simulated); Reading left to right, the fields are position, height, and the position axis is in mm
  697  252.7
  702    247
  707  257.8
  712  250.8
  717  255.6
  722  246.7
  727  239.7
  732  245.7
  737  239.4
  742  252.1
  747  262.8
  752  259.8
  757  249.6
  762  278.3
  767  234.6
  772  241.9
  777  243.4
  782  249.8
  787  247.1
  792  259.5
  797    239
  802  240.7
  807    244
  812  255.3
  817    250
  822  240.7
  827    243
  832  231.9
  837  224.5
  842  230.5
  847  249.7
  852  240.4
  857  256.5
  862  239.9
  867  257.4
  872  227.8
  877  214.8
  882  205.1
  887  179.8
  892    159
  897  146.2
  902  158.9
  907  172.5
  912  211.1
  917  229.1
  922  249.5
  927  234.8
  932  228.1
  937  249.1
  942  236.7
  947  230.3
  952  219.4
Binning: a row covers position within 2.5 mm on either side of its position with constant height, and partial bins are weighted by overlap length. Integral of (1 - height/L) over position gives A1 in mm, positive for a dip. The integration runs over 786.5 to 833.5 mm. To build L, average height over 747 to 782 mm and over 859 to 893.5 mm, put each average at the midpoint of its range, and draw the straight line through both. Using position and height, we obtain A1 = -1.7 mm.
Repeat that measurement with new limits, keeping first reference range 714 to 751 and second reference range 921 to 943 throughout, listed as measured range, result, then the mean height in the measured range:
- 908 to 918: 1.2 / 212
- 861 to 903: 7.5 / 199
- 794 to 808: 0.2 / 242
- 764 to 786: 0.3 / 244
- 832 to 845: 0.8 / 229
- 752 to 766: -0.7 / 260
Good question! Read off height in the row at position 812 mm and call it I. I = 255.3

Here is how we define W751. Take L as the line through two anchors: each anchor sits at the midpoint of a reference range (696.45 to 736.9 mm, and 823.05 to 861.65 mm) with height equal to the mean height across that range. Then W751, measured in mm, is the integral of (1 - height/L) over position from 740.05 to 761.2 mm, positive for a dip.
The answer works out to -1.0 mm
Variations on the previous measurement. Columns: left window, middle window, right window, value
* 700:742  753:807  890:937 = -3.4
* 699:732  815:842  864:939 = -1.5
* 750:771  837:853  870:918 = -1.9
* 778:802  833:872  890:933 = -3.4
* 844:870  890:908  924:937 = 6.2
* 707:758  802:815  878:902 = -2.1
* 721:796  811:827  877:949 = -1.0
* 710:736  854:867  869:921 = -2.9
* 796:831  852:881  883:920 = -4.3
